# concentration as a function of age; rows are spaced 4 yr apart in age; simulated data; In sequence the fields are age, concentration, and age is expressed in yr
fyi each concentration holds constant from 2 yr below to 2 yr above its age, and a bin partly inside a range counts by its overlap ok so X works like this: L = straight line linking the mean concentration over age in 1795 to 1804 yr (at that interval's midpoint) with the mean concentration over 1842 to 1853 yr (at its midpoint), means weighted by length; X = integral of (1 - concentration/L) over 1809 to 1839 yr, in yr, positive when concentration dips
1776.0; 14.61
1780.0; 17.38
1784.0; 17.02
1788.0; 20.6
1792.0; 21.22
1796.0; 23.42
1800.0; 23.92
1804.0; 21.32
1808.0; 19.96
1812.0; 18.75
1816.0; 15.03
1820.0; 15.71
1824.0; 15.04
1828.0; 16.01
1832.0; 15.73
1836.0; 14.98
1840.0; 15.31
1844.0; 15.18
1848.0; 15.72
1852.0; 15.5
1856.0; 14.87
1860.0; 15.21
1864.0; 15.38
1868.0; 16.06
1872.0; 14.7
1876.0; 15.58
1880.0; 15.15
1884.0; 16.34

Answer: 5.0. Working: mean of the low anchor 23.2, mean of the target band 16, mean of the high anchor 15.5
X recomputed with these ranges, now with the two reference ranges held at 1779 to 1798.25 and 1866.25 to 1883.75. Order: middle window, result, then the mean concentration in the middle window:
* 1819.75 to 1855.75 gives 4.18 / 15.4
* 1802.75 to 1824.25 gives 1.25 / 17.7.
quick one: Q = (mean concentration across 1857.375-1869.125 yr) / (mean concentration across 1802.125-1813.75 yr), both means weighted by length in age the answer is 0.8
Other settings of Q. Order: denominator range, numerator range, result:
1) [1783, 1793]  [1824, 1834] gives 0.80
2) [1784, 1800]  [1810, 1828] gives 0.75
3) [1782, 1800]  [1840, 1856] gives 0.73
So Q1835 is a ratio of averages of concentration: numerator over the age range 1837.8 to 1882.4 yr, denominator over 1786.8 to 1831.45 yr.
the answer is 0.8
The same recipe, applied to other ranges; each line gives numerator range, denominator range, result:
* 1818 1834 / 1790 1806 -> 0.70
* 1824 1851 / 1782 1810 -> 0.73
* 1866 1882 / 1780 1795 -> 0.79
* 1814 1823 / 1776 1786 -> 0.92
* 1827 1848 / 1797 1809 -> 0.70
